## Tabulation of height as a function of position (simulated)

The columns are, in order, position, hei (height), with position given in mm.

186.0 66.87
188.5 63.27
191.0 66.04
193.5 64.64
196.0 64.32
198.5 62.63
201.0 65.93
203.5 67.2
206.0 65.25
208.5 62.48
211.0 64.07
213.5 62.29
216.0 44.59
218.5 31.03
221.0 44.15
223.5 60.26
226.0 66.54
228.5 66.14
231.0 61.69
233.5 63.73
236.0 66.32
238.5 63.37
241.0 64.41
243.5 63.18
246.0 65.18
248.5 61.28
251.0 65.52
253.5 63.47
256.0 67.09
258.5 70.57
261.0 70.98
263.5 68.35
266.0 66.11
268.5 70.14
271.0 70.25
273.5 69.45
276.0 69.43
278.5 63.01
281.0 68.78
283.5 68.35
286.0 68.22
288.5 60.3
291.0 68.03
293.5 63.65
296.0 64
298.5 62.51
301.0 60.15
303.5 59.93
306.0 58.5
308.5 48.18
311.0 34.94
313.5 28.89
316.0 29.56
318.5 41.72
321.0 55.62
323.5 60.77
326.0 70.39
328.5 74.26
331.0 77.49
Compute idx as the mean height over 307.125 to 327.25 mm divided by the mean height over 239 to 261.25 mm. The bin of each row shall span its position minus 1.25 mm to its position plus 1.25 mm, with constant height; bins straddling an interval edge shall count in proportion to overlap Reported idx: 0.71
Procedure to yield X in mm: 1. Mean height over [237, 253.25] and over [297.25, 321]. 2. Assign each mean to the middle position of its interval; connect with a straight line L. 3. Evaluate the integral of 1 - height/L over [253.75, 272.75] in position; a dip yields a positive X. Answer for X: -3.08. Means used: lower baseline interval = 63.8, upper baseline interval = 47.6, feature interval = 68.8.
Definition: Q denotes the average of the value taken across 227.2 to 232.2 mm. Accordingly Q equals 64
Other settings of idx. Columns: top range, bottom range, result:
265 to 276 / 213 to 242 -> 1.20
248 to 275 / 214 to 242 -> 1.18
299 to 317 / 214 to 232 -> 0.87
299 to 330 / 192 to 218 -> 0.85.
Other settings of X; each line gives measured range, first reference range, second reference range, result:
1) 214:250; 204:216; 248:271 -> 3.11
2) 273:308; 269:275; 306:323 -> -4.11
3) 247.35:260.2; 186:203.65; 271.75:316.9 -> -1.00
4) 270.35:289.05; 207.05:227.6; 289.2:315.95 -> -4.60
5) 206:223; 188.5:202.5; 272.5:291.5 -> 3.20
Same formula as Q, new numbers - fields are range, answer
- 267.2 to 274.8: 69.9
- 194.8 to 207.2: 65.1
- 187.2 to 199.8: 64.2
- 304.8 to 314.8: 42.5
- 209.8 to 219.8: 50.4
